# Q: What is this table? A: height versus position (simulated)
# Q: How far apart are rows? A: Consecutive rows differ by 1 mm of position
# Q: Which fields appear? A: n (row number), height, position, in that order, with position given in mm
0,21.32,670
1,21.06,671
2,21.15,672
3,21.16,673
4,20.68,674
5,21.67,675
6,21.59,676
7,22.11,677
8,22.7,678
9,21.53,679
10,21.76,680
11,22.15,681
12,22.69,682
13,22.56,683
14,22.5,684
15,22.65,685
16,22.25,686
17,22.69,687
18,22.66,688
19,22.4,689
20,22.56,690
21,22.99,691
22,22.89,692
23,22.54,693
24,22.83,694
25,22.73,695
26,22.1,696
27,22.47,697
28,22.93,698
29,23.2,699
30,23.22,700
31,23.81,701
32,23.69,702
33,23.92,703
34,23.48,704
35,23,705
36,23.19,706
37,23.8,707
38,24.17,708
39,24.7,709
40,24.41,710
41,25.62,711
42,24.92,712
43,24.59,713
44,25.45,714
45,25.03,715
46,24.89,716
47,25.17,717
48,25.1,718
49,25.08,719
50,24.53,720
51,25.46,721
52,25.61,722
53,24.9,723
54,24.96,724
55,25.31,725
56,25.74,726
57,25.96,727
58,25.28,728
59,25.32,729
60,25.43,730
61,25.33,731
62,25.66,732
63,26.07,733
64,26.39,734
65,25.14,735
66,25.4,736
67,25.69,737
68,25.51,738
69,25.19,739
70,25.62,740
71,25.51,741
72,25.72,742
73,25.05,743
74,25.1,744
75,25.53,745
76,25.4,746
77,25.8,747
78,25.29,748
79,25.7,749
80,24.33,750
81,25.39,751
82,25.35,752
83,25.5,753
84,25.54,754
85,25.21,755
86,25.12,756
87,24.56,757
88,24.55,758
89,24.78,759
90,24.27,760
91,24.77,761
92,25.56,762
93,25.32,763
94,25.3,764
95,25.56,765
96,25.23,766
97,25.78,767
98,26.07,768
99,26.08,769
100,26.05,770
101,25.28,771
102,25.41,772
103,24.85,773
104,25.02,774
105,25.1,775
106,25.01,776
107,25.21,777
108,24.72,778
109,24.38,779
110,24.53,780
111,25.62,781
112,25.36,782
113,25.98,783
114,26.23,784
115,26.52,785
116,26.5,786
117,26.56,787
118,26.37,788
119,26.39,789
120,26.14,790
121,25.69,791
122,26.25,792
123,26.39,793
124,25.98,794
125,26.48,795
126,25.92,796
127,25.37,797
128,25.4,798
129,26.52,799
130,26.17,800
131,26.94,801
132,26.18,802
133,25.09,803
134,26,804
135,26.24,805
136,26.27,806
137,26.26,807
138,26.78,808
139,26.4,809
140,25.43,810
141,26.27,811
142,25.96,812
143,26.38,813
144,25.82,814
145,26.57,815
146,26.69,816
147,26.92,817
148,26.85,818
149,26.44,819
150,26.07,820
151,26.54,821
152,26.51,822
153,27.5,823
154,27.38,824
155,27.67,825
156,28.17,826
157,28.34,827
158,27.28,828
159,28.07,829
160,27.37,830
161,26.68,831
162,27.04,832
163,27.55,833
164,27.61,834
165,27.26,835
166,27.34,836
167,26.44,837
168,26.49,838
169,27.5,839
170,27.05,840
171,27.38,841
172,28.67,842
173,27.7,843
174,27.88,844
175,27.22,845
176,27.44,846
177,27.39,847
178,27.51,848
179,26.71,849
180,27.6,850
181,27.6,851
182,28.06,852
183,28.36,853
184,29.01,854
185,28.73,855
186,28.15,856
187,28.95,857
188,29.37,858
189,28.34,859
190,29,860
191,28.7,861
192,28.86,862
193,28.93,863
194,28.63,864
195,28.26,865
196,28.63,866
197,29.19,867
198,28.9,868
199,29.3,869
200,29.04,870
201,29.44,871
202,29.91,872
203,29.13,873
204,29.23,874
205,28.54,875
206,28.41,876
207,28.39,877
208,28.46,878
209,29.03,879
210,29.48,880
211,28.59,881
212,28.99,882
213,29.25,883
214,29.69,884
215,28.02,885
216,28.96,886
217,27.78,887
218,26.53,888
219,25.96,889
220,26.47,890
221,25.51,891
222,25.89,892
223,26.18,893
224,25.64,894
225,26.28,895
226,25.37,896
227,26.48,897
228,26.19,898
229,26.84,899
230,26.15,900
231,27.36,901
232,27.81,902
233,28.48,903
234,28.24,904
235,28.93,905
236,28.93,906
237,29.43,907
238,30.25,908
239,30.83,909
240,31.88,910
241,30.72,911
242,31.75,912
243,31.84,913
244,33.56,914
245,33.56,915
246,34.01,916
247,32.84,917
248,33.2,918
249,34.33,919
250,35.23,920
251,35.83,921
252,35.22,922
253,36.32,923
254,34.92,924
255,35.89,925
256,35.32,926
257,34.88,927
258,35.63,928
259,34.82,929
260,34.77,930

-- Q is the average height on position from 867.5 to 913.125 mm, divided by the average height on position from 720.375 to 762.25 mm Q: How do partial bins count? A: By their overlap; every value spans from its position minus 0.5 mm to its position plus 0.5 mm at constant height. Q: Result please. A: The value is 1.1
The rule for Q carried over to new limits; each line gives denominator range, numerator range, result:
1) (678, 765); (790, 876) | 1.12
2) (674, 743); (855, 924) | 1.22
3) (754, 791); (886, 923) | 1.16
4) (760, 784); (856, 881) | 1.14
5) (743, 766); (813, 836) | 1.08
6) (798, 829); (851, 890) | 1.08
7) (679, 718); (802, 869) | 1.17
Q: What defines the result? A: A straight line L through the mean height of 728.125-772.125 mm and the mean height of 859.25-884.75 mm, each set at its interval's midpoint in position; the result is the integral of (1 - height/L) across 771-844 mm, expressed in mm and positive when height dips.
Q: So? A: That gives 1.8 mm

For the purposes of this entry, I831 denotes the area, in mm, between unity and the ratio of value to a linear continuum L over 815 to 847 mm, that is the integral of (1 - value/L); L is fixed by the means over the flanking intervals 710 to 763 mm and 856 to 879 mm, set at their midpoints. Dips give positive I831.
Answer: 0.7 mm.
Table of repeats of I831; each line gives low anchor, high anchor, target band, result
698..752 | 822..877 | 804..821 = 0.5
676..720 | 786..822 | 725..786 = -1.2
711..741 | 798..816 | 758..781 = 0.5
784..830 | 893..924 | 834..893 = 1.1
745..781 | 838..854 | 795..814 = 0.2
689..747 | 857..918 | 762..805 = 0.8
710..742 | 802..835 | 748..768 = 0.5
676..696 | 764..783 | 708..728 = -1.4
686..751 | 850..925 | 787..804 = 0.4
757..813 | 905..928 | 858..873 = 0.7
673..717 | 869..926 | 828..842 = 0.2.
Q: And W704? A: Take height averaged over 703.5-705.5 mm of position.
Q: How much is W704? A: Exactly 23.2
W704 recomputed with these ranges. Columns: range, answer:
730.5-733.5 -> 25.7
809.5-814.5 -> 26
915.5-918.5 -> 33.4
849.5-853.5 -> 27.9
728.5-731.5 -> 25.4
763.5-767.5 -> 25.5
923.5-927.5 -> 35.3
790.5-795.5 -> 26.2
